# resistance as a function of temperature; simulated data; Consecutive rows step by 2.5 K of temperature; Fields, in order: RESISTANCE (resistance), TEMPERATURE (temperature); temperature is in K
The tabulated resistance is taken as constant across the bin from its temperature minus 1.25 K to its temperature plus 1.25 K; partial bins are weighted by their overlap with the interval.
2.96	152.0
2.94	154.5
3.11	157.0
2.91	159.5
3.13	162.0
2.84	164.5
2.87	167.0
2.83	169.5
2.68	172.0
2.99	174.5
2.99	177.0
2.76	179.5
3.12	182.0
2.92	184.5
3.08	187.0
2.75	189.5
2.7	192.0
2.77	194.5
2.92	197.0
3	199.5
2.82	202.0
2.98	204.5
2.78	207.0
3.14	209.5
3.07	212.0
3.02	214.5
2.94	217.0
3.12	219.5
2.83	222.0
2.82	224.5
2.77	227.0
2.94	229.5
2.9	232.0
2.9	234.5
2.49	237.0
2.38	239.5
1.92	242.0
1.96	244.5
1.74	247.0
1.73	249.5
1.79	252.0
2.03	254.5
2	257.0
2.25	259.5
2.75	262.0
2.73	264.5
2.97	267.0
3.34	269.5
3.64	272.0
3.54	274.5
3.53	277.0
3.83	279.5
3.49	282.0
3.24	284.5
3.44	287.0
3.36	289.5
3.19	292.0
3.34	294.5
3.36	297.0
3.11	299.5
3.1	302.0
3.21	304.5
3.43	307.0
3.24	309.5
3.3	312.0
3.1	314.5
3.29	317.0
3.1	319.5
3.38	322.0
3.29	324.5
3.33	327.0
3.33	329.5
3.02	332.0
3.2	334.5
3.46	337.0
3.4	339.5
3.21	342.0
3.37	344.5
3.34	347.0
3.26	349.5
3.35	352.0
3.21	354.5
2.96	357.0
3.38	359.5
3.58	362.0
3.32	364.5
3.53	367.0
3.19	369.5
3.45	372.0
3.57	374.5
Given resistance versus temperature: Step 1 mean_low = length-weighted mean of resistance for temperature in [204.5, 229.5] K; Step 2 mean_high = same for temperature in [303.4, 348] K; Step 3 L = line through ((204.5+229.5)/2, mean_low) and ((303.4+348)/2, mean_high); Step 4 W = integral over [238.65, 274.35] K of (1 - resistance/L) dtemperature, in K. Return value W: 7.7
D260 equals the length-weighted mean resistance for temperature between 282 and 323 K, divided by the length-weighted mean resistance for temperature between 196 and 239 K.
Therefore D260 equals 1.1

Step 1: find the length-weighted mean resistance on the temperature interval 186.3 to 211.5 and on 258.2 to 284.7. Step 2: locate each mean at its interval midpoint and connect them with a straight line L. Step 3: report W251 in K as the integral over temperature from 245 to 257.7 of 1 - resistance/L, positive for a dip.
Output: 5.14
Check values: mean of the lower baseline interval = 2.9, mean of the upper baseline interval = 3.21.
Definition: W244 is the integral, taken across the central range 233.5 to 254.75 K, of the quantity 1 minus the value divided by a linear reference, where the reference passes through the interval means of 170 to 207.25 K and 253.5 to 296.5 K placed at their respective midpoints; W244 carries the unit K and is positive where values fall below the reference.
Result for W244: 6.5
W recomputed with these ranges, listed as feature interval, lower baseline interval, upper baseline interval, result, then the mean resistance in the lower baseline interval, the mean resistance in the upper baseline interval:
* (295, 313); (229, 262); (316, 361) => -2.28 K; 2.24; 3.27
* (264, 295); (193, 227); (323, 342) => -2.37 K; 2.93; 3.29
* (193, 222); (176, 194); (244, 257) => -4.84 K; 2.9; 1.86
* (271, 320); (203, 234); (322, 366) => -2.89 K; 2.94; 3.3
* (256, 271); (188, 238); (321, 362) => 1.70 K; 2.89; 3.29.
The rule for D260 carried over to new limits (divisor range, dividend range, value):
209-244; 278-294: 1.23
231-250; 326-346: 1.45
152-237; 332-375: 1.14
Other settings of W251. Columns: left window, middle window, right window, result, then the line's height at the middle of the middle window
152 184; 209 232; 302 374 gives 0.69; 3.04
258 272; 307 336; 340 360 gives -1.08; 3.13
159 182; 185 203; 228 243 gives -0.47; 2.79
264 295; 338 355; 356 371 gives 0.15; 3.34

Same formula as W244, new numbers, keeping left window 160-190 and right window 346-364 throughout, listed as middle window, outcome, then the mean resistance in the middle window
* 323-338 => -0.1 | 3.27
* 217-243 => 2.6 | 2.73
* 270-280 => -1.5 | 3.6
